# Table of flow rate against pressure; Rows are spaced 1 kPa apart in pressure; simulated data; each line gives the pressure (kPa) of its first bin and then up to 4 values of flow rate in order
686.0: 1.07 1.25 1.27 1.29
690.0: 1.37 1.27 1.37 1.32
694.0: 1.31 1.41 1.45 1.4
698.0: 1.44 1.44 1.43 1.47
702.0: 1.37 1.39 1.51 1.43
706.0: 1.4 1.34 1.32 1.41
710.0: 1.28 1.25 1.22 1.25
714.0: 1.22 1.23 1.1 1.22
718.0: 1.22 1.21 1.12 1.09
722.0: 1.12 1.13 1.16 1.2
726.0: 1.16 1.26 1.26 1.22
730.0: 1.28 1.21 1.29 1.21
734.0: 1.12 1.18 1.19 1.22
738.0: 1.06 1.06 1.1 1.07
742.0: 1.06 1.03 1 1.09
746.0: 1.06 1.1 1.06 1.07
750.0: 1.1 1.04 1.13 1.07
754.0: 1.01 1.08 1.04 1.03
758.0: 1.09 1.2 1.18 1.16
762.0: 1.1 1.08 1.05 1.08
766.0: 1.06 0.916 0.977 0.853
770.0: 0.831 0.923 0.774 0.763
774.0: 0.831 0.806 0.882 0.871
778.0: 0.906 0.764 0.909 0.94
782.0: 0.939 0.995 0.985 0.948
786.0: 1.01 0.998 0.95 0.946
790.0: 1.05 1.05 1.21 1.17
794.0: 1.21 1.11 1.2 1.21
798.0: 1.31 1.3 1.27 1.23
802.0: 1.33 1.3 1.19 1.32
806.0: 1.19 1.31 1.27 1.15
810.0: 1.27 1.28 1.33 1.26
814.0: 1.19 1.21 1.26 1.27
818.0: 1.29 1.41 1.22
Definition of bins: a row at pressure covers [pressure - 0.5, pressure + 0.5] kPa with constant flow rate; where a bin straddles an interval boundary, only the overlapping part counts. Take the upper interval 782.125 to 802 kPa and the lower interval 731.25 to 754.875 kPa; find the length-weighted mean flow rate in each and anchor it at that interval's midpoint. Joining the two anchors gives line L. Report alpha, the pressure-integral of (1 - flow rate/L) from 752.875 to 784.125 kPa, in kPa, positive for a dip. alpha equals 3.9 kPa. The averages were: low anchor 1.1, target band 0.97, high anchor 1.12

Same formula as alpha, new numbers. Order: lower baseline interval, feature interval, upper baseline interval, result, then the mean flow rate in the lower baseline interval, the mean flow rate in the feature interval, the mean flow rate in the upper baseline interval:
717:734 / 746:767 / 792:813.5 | 2.3 kPa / 1.19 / 1.08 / 1.25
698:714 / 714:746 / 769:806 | 2.8 kPa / 1.36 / 1.16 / 1.04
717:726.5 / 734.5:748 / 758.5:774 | -0.1 kPa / 1.16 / 1.09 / 0.991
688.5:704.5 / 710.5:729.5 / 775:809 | 1.8 kPa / 1.39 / 1.19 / 1.1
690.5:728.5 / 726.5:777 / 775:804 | 4.9 kPa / 1.29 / 1.06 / 1.07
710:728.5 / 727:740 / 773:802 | -0.3 kPa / 1.19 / 1.19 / 1.04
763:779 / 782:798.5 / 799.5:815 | 0.2 kPa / 0.903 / 1.08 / 1.26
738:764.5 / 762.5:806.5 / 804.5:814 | 5.5 kPa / 1.08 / 1.04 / 1.26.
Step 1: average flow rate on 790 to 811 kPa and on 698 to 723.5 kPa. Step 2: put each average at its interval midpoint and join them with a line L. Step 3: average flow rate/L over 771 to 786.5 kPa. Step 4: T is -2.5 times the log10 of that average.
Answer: 0.36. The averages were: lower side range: 1.29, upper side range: 1.23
